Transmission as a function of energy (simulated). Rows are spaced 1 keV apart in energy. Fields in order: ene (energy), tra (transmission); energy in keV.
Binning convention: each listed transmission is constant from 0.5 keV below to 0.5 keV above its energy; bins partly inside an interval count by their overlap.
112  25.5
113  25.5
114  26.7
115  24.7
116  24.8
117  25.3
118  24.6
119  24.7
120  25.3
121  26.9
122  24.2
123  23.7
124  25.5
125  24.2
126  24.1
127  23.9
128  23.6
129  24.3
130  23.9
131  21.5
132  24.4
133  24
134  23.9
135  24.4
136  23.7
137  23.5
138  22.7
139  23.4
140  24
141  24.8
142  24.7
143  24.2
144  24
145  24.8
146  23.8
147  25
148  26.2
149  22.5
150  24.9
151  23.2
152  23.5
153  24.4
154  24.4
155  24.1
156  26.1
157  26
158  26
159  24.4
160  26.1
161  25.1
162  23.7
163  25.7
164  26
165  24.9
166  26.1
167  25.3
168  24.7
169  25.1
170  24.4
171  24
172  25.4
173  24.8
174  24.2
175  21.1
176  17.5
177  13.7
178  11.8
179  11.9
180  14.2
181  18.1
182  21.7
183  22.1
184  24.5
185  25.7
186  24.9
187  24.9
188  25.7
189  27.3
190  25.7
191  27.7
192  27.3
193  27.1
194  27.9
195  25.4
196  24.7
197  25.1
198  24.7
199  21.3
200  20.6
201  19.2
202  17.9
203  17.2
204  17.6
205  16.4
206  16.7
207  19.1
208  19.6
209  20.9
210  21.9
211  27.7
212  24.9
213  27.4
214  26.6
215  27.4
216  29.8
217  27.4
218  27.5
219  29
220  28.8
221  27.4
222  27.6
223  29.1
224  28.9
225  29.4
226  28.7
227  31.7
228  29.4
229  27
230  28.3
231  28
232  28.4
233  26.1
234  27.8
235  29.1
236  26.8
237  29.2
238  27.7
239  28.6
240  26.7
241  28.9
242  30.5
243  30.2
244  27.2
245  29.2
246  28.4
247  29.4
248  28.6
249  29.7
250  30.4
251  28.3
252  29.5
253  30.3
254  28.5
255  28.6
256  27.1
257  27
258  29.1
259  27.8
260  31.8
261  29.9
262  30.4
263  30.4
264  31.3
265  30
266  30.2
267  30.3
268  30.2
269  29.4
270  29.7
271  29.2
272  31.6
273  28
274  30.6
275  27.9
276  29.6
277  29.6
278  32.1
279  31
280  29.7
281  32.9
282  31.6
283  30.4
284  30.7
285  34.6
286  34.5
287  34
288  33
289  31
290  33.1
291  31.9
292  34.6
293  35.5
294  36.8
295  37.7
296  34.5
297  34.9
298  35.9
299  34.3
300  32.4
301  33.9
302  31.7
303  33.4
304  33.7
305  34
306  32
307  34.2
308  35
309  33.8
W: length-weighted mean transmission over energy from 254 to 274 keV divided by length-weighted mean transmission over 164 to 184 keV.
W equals 1.39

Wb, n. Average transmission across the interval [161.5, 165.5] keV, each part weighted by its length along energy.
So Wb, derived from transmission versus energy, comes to 25.1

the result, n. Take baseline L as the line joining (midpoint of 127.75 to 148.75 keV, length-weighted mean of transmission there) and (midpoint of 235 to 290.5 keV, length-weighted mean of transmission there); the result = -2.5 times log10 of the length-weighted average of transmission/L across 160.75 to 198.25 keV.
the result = 0.11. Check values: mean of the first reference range 24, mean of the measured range 23.4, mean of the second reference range 29.9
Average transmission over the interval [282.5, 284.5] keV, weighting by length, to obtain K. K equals 30.5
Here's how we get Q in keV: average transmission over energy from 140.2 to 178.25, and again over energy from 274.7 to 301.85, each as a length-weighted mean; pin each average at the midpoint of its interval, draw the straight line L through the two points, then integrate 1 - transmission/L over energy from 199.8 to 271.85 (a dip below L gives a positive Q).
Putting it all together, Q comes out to 5.1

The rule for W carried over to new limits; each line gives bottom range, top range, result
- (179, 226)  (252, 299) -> 1.30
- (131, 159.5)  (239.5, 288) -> 1.23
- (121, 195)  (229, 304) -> 1.28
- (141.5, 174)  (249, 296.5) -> 1.25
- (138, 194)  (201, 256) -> 1.13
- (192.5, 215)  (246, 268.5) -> 1.32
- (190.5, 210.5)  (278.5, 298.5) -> 1.52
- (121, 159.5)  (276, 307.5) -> 1.37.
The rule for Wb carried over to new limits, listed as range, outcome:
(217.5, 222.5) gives 28.1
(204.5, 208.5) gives 17.9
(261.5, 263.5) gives 30.4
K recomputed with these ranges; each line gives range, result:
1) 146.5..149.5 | 24.6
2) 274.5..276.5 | 28.8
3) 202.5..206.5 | 17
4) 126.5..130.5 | 23.9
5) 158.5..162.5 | 24.8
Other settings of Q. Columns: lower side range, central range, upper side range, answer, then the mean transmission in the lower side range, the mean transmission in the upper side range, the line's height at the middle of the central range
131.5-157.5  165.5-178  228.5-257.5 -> 1.39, 24.3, 28.5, 25.4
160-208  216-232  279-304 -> -1.23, 22.5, 33.4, 26.5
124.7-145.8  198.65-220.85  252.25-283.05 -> 3.47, 23.9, 29.9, 27.3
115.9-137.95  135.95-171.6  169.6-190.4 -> -2.71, 24.2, 21.6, 22.9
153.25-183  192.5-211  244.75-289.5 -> 2.71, 22.6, 30.2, 25.2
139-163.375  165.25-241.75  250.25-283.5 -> 7.01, 24.6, 29.8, 27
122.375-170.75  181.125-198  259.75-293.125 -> 0.87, 24.4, 31.1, 26.7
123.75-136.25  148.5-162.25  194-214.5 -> -0.82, 23.9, 21.9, 23.2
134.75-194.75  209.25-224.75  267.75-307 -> 0.05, 23.8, 32.4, 27.4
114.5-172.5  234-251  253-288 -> 0.18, 24.5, 30.3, 29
